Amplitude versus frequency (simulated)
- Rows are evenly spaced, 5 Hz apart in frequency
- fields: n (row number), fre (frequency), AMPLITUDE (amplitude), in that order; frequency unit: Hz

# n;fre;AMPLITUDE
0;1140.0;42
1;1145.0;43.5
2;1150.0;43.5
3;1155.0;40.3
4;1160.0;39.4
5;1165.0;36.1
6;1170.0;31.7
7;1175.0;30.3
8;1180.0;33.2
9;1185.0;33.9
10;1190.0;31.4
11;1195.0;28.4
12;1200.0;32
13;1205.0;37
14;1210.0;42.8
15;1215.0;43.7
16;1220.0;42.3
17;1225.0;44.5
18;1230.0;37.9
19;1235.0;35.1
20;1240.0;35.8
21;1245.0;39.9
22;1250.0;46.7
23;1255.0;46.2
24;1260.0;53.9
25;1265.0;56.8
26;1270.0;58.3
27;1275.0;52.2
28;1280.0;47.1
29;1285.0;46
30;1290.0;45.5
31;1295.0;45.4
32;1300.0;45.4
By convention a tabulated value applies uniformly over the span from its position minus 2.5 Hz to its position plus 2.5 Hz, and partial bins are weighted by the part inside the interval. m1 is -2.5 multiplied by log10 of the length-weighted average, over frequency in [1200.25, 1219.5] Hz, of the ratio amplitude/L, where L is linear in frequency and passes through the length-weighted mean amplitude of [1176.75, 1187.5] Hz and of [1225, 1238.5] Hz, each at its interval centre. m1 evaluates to -0.12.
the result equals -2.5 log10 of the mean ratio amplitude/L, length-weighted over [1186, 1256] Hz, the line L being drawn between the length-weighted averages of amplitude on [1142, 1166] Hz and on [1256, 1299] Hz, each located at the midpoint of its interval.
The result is 0.19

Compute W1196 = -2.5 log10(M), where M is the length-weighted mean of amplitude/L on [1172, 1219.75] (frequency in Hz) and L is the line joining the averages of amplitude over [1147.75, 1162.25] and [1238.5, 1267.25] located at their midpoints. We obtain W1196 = 0.24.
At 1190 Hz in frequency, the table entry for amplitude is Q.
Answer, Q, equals 31.4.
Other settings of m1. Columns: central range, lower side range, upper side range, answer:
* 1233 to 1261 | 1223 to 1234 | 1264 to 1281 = 0.09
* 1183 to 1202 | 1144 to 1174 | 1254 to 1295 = 0.32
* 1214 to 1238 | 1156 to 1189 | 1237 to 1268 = 0.05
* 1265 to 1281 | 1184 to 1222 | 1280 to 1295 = -0.21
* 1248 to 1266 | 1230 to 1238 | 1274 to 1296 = -0.23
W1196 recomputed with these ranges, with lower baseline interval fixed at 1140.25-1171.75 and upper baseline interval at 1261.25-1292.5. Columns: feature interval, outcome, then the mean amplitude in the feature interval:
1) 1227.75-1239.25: 0.28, 36.4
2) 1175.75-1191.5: 0.28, 32.6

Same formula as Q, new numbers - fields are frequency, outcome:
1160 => 39.4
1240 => 35.8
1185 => 33.9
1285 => 46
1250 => 46.7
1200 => 32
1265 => 56.8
